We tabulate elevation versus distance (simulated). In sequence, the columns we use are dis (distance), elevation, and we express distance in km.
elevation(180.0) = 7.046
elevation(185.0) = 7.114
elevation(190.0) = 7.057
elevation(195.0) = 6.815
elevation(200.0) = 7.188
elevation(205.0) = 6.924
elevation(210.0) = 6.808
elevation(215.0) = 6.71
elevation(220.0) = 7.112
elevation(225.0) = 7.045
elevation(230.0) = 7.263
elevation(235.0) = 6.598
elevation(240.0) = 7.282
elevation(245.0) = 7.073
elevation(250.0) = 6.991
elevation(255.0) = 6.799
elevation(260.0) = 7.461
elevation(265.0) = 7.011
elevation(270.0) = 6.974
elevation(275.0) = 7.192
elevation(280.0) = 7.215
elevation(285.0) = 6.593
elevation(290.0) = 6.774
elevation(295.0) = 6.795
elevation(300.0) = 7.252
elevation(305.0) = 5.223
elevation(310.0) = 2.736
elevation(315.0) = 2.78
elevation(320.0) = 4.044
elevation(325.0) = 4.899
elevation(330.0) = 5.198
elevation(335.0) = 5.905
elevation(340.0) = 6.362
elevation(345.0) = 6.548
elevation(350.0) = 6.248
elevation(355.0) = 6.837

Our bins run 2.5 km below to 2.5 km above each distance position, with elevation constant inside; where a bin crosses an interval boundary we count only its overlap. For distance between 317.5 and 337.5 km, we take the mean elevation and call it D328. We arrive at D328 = 5.01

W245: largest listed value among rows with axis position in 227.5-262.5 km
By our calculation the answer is 7.461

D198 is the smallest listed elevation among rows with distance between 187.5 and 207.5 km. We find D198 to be 6.815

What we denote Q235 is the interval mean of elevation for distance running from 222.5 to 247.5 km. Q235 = 7.05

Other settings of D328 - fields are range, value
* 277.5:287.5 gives 6.9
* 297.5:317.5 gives 4.5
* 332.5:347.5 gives 6.27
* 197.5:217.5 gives 6.91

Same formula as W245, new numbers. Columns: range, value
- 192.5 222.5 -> 7.188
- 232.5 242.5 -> 7.282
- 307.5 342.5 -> 6.362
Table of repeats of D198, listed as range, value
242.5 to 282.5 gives 6.799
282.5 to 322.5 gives 2.736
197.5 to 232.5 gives 6.71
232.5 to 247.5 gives 6.598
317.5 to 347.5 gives 4.044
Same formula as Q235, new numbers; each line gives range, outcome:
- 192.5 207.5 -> 6.98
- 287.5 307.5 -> 6.51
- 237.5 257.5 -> 7.04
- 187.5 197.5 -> 6.94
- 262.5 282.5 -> 7.1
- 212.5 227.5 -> 6.96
